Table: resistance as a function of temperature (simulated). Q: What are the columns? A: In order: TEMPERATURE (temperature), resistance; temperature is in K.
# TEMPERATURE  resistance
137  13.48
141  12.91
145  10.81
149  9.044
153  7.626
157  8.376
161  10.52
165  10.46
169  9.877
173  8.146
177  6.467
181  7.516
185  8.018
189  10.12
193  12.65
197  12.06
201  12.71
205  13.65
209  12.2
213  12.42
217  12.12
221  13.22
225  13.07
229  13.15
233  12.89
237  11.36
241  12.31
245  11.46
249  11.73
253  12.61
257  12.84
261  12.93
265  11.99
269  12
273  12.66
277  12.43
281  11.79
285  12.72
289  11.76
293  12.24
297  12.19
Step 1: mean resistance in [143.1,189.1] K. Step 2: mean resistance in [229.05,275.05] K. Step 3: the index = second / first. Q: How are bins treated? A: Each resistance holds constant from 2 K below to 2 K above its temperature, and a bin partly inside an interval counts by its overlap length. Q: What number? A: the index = 1.39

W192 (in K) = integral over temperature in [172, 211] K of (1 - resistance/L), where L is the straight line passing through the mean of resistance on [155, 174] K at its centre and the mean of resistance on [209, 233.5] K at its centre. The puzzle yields 2.7 K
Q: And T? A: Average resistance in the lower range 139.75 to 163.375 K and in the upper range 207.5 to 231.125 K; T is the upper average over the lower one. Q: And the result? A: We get 1.30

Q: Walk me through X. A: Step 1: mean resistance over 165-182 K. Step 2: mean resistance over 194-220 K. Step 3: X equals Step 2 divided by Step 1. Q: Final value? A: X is 1.51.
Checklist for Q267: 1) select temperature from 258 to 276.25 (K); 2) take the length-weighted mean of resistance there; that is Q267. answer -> 12.4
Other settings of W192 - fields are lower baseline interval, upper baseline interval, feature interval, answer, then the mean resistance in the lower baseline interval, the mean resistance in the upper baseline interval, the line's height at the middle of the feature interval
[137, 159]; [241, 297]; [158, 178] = 2.4 K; 10.1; 12.2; 10.4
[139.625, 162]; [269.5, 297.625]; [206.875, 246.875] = -4.5 K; 9.77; 12.2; 11.2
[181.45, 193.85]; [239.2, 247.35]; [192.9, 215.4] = -4.9 K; 9.7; 11.9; 10.3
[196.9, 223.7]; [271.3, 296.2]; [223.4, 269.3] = 0.4 K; 12.7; 12.3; 12.5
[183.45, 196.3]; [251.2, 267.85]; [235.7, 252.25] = 0.4 K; 10.5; 12.6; 12.1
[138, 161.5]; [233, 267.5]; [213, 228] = -1.6 K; 9.99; 12.2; 11.5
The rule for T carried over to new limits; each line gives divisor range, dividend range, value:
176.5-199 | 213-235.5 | 1.32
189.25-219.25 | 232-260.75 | 0.98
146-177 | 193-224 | 1.40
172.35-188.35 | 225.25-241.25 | 1.62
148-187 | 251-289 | 1.44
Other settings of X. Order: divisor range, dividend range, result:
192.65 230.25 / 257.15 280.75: 0.97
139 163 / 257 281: 1.25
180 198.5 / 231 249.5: 1.18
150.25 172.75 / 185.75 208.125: 1.30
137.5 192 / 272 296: 1.30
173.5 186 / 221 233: 1.77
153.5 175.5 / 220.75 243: 1.36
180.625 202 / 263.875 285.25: 1.15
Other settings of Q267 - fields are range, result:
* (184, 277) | 12.2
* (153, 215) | 10.3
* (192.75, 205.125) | 12.7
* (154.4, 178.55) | 8.99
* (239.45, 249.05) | 11.8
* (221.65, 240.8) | 12.6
